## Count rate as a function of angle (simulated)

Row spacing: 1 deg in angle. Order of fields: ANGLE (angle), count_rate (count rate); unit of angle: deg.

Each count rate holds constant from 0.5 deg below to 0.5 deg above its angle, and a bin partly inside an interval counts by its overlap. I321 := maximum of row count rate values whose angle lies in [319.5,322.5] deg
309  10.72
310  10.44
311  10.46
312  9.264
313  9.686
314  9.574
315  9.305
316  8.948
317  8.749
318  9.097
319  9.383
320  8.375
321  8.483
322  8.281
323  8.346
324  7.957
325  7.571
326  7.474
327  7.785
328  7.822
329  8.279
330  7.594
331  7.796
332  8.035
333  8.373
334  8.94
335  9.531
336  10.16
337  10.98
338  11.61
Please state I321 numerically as 8.483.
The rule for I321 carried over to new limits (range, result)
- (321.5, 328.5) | 8.346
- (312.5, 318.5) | 9.686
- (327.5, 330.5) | 8.279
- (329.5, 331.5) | 7.796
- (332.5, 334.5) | 8.94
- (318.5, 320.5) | 9.383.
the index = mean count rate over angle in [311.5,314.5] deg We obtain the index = 9.51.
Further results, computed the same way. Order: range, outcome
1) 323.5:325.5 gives 7.76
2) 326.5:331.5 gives 7.86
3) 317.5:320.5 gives 8.95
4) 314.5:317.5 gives 9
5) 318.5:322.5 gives 8.63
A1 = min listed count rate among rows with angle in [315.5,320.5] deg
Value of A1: 8.375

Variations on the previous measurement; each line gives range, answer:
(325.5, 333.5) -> 7.474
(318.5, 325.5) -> 7.571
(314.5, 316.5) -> 8.948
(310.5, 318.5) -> 8.749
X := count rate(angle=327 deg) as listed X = 7.785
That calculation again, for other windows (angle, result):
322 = 8.281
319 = 9.383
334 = 8.94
